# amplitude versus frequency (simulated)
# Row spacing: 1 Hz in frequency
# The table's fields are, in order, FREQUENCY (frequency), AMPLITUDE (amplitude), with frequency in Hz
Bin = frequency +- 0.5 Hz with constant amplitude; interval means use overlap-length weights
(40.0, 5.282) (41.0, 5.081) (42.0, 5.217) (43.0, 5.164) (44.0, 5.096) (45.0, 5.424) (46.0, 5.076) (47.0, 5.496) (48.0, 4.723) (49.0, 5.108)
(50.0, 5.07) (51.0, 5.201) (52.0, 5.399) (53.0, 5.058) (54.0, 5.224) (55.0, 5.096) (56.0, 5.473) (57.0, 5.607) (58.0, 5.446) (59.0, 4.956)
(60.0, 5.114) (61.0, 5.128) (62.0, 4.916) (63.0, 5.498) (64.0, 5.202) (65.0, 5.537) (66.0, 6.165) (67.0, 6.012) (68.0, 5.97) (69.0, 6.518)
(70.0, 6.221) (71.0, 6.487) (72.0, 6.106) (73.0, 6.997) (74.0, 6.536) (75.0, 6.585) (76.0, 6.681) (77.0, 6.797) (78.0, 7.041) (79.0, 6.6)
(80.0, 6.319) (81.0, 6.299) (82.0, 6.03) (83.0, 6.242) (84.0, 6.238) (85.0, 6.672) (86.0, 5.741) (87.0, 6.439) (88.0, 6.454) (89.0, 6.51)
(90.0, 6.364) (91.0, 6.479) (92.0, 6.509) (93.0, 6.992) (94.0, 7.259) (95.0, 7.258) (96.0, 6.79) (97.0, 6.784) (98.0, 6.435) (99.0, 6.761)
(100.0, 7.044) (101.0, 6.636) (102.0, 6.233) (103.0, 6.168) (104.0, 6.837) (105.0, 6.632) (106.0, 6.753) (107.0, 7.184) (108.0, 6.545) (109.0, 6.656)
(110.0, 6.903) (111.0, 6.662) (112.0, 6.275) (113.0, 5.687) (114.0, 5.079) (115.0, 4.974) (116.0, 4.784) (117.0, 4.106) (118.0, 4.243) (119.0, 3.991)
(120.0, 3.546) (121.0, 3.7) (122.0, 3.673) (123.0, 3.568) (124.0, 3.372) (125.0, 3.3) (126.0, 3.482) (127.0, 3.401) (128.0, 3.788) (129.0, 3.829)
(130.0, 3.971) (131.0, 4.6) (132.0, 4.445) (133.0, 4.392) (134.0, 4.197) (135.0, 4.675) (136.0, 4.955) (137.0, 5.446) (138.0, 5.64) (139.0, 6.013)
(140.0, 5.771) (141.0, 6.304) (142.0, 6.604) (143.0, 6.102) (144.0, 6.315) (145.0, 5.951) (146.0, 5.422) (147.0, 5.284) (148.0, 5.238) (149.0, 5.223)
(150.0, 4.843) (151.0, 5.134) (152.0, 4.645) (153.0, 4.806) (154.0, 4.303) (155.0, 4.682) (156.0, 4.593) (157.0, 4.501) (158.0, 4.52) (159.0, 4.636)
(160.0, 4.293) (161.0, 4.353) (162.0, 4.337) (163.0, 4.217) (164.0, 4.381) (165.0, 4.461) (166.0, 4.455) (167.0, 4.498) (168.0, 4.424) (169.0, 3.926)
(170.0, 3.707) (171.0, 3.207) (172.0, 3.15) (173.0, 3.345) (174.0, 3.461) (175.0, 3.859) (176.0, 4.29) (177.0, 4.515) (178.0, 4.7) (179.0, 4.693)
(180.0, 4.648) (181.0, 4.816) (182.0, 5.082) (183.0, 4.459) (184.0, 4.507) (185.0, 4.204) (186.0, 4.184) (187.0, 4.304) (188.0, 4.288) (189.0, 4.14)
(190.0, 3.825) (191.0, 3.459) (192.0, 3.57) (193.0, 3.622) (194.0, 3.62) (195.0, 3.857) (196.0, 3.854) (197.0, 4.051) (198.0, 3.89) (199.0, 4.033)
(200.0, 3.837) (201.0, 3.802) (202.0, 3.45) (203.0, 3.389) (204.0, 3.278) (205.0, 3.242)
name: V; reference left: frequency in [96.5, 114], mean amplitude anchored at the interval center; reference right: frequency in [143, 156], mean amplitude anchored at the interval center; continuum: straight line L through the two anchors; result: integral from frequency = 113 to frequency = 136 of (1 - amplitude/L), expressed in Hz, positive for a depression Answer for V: 7.1 Hz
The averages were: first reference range 6.56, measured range 4.11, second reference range 5.17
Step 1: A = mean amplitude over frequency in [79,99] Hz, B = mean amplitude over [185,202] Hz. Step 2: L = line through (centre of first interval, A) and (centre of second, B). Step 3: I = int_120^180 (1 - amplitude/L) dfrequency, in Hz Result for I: 5.20 Hz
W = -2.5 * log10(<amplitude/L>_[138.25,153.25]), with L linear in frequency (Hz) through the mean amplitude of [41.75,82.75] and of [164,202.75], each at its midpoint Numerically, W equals -0.22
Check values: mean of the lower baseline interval 5.73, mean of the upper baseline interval 4.06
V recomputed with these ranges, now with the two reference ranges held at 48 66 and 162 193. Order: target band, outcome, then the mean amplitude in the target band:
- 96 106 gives -3.67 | 6.63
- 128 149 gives -3.36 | 5.22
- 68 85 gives -4.69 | 6.47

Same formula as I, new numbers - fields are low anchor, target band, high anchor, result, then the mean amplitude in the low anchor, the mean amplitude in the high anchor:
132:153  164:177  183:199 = 1.8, 5.37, 3.98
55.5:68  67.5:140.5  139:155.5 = -3.9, 5.44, 5.43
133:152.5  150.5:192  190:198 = 1.7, 5.43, 3.74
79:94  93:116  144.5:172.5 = -2.1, 6.41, 4.54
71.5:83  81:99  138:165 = -0.7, 6.53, 5.09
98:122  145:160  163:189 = -0.3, 5.77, 4.22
